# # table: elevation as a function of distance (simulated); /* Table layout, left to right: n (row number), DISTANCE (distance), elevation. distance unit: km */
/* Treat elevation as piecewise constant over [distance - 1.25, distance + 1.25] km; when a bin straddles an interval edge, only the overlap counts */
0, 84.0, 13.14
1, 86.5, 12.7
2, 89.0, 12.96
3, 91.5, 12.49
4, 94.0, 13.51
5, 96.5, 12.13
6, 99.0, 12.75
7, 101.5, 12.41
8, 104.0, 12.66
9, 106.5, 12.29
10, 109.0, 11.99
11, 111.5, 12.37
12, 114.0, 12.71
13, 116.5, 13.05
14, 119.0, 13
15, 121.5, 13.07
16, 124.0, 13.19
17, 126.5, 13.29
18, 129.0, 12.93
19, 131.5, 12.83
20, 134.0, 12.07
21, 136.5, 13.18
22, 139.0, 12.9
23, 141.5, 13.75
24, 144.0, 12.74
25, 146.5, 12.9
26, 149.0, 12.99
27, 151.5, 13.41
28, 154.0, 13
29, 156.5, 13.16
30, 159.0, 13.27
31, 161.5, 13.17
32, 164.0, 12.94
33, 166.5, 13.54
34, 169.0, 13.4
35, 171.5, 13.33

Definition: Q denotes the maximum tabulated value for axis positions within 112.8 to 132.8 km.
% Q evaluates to 13.29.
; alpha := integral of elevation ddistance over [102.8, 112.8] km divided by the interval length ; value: 12.3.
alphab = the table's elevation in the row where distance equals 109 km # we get 11.99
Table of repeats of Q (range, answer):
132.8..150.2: 13.75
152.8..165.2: 13.27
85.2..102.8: 13.51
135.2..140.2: 13.18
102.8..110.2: 12.66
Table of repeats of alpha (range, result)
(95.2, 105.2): 12.5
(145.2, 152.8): 13.1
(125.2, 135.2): 12.8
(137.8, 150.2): 13.1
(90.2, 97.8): 12.7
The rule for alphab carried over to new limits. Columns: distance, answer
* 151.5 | 13.41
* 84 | 13.14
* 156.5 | 13.16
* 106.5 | 12.29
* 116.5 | 13.05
